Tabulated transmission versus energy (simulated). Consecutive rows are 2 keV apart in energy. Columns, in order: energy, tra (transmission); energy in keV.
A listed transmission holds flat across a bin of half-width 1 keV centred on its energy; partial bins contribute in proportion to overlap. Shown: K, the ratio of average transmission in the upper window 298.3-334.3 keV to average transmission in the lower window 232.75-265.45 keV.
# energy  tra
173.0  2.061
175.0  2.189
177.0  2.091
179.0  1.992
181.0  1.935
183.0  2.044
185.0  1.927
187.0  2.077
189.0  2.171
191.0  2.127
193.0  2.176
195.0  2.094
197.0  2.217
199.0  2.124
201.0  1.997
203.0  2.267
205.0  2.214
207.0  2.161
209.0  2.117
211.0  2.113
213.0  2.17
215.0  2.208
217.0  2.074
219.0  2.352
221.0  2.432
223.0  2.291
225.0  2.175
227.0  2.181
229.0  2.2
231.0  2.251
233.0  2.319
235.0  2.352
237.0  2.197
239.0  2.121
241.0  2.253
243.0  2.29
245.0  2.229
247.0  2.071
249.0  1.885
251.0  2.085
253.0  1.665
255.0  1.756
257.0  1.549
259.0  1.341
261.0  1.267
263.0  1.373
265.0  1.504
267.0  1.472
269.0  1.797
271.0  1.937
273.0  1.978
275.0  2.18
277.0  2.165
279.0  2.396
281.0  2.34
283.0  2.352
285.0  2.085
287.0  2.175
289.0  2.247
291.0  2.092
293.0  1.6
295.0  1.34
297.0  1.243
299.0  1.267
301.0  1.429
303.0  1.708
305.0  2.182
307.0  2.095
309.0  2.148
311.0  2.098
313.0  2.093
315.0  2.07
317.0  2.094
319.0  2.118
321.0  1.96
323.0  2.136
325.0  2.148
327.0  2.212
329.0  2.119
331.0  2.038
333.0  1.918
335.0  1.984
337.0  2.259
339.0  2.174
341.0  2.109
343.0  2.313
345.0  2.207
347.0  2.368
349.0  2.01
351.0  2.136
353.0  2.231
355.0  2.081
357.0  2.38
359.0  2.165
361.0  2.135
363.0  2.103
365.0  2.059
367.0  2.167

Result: 1.1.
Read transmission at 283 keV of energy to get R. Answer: 2.352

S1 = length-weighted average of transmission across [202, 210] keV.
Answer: 2.19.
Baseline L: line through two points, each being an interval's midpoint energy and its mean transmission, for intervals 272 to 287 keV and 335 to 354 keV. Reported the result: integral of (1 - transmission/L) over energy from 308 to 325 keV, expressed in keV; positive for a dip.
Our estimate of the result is 0.8 keV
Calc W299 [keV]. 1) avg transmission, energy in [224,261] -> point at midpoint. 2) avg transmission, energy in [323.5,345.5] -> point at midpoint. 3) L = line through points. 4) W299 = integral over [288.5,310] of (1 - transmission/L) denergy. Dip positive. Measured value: 3.6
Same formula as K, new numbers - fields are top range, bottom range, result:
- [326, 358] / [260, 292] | 1.10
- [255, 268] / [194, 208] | 0.67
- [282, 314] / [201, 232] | 0.85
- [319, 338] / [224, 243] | 0.94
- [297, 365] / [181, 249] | 0.95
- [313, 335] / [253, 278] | 1.23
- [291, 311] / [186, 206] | 0.80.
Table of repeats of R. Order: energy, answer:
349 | 2.01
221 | 2.432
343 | 2.313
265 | 1.504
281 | 2.34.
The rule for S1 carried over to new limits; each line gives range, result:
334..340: 2.14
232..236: 2.34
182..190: 2.05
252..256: 1.71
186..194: 2.14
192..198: 2.16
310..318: 2.09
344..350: 2.19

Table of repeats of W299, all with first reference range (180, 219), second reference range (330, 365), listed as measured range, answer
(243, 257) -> 1.2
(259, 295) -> 3.9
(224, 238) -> -0.7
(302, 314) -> 0.5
